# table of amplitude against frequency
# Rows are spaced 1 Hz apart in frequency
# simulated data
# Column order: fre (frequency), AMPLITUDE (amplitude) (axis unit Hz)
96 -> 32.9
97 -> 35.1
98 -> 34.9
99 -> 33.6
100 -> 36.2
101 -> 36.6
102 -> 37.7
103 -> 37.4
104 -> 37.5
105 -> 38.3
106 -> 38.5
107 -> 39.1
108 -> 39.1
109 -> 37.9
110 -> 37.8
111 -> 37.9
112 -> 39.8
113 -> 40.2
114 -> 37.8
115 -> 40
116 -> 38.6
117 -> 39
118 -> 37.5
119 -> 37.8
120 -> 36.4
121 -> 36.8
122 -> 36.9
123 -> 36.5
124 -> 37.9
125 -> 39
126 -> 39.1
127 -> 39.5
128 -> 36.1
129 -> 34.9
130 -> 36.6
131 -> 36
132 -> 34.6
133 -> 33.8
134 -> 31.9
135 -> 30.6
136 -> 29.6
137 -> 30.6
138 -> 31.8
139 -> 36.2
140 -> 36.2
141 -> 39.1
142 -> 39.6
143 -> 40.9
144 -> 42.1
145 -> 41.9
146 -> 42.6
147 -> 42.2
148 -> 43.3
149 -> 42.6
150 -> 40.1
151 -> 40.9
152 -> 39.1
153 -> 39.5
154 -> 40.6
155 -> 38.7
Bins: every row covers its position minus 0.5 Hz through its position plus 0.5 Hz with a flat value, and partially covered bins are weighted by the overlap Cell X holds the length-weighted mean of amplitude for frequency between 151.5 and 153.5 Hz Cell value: 39.3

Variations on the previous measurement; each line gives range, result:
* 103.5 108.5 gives 38.5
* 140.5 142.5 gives 39.4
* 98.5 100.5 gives 34.9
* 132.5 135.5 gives 32.1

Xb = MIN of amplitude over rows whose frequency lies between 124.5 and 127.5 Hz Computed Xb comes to 39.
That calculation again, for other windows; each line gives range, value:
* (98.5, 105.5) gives 33.6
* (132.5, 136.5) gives 29.6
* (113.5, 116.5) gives 37.8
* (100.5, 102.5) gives 36.6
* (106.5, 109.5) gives 37.9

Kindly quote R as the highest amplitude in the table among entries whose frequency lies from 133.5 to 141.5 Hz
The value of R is 39.1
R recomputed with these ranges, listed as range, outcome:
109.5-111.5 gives 37.9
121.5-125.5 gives 39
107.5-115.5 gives 40.2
